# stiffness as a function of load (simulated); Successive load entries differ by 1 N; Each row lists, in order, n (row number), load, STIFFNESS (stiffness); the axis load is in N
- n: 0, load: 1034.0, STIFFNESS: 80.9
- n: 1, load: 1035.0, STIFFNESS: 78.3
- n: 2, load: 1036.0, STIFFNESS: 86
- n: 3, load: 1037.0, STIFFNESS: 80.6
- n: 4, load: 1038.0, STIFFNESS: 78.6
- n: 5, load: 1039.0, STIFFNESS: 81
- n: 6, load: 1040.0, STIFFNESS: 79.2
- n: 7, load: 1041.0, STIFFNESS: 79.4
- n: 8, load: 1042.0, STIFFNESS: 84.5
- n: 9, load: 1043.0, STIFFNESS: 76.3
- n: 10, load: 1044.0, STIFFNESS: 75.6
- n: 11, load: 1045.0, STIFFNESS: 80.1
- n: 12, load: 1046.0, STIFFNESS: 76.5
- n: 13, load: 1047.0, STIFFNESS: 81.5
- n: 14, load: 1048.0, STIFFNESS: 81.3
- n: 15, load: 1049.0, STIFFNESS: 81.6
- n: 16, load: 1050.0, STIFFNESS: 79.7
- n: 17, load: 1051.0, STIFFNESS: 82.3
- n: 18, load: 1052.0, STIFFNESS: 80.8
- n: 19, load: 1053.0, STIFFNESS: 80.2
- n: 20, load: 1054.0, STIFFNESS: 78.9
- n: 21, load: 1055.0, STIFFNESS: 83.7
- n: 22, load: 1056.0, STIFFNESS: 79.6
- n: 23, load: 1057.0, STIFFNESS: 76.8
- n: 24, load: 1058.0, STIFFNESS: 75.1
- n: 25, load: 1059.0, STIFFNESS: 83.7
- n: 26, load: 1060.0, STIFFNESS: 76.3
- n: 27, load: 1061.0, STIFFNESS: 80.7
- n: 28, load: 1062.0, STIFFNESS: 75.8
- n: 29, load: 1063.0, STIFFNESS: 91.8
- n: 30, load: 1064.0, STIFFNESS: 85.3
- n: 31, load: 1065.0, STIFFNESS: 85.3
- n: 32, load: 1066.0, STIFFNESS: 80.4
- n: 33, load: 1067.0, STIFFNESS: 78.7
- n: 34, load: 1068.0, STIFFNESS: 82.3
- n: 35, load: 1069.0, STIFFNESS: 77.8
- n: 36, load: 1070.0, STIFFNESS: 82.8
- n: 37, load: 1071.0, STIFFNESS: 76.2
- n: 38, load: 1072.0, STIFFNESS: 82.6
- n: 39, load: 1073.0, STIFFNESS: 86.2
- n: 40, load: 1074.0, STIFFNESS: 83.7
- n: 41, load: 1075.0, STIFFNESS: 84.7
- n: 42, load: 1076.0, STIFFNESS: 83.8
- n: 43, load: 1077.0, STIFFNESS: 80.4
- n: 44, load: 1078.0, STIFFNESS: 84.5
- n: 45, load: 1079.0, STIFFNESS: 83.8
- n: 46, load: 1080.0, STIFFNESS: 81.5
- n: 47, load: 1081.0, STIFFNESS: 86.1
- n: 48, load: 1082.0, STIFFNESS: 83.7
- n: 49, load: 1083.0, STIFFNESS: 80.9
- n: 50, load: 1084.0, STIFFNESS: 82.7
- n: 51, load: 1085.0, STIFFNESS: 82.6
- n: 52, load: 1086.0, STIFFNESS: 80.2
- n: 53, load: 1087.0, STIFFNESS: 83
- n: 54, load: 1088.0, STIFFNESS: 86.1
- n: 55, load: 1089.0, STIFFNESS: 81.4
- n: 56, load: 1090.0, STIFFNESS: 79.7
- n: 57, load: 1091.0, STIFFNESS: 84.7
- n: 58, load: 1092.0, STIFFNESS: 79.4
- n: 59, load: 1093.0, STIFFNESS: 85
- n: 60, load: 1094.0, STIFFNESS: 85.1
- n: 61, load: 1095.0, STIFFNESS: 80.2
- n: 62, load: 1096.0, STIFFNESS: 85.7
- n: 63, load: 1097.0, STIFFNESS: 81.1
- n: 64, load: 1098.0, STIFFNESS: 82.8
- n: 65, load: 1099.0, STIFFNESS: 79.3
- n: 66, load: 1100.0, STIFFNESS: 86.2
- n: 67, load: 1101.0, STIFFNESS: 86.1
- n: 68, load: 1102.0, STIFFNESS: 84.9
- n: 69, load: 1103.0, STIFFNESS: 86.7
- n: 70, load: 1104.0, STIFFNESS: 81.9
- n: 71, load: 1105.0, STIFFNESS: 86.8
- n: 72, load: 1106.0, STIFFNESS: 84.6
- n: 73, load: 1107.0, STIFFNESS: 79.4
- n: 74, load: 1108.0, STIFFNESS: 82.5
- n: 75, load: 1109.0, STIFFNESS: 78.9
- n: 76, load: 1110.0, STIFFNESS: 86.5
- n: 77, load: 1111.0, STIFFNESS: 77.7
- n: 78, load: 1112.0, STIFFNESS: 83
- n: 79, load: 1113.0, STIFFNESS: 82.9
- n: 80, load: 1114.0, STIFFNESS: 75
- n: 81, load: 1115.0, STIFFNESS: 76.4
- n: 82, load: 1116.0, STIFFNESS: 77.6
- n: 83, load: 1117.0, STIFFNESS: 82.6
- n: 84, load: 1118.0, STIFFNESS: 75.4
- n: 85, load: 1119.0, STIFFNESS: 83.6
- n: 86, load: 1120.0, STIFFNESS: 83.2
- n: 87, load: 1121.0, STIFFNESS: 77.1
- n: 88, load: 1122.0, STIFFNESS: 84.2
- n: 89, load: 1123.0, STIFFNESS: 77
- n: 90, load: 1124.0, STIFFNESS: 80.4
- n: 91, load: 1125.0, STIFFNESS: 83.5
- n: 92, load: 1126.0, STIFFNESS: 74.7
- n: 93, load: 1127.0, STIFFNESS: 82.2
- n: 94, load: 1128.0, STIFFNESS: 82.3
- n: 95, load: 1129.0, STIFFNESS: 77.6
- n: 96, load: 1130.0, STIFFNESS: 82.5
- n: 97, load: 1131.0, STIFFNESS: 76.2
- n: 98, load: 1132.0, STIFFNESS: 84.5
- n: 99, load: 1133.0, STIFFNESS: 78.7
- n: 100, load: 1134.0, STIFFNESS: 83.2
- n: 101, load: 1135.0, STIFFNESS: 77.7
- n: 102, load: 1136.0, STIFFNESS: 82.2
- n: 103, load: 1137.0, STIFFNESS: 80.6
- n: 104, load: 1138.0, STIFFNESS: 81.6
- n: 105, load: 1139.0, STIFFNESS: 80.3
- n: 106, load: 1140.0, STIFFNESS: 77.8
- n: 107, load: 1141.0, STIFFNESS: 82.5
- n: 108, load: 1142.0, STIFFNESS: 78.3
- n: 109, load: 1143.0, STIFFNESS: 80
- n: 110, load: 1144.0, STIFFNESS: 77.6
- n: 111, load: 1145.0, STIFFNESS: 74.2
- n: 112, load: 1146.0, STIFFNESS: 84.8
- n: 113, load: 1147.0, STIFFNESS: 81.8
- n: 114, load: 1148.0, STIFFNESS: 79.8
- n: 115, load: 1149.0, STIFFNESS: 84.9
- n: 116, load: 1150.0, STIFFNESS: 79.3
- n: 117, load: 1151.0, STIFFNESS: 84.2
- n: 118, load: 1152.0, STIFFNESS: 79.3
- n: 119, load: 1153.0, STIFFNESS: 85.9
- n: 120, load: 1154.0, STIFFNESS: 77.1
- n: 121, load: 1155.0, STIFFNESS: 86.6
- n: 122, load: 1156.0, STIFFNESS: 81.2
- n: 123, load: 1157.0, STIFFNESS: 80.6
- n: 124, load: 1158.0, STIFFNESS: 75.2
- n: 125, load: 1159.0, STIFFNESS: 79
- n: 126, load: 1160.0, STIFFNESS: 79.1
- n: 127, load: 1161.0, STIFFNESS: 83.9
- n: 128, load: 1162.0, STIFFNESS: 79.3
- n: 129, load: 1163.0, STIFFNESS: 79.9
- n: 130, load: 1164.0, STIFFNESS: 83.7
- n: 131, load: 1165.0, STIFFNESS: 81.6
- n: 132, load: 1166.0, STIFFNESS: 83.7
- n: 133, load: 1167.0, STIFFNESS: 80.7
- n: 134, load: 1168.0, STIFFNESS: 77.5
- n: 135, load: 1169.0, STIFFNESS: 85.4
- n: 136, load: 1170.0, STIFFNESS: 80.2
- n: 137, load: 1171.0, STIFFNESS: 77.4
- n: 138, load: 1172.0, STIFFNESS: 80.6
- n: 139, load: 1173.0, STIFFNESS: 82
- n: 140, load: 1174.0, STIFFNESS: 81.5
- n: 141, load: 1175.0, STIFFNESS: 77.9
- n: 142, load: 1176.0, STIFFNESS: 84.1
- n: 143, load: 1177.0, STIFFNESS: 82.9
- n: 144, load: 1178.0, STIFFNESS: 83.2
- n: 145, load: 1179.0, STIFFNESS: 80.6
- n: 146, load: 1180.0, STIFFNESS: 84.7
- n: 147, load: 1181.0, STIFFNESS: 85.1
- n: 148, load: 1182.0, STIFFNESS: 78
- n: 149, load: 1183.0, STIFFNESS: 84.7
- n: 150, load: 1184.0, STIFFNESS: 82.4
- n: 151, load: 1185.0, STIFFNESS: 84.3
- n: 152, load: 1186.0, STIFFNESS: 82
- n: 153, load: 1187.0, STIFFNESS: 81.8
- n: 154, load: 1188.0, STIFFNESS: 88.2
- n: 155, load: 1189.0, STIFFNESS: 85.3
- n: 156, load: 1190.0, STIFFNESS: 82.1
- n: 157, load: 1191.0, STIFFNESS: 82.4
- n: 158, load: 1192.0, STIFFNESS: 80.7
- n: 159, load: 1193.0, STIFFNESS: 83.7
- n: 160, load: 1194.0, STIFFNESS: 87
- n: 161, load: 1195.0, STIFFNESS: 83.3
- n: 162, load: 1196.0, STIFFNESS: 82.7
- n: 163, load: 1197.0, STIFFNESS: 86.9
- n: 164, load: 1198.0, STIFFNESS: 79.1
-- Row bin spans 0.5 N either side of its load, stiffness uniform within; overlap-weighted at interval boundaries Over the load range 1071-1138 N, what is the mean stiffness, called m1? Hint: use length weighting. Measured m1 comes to 81.9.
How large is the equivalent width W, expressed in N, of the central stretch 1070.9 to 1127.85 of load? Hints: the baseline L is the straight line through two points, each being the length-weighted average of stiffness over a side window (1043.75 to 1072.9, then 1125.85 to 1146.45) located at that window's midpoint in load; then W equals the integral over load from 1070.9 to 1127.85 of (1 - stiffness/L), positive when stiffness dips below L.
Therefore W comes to -1.28 N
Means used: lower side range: 80.6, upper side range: 80.1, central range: 82.1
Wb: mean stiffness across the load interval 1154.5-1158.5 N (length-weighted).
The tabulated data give 80.9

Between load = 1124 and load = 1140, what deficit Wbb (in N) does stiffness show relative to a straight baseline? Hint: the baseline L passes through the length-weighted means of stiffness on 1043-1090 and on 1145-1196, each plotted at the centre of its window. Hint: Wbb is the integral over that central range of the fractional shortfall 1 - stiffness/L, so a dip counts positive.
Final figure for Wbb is 0.3 N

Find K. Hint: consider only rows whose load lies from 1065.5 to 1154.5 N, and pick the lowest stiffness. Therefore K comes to 74.2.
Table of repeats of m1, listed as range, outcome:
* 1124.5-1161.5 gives 80.6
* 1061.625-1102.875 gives 82.8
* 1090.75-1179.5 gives 81.2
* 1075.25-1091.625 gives 82.8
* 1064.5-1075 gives 81.7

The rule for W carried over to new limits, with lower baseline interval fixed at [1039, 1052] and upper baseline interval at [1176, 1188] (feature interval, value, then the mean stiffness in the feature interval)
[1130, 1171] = 0.8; 80.7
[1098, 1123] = -0.1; 81.7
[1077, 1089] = -0.3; 83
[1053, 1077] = -0.3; 81.4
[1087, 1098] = -0.3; 82.8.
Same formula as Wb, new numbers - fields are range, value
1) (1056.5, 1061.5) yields 78.5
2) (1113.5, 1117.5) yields 77.9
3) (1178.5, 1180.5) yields 82.7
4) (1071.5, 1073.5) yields 84.4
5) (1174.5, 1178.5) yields 82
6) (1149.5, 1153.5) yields 82.2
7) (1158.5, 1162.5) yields 80.3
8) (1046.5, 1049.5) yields 81.5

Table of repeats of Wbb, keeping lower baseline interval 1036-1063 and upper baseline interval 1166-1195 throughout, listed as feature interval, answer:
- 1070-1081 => -0.34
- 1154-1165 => 0.17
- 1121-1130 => 0.13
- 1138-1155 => 0.22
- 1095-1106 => -0.42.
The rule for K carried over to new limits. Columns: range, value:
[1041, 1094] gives 75.1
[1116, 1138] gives 74.7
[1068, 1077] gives 76.2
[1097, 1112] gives 77.7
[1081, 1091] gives 79.7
